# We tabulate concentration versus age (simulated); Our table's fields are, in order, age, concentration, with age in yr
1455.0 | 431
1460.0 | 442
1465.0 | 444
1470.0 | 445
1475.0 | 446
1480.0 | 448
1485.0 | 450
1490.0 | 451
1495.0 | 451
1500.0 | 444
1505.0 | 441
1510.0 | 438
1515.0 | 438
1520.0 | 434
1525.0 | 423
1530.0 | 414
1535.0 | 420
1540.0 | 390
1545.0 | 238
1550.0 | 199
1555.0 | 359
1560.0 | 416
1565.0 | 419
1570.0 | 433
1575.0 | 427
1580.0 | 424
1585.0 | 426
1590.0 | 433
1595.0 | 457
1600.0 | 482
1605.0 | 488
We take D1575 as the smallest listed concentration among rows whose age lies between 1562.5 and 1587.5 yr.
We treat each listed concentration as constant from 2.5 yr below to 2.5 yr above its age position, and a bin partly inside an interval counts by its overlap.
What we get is 419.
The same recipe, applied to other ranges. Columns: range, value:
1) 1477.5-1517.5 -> 438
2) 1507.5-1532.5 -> 414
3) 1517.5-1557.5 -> 199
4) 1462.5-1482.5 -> 444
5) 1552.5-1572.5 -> 359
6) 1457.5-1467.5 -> 442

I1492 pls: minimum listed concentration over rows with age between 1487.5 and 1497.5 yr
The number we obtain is 451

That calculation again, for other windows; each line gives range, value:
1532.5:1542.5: 390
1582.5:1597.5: 426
